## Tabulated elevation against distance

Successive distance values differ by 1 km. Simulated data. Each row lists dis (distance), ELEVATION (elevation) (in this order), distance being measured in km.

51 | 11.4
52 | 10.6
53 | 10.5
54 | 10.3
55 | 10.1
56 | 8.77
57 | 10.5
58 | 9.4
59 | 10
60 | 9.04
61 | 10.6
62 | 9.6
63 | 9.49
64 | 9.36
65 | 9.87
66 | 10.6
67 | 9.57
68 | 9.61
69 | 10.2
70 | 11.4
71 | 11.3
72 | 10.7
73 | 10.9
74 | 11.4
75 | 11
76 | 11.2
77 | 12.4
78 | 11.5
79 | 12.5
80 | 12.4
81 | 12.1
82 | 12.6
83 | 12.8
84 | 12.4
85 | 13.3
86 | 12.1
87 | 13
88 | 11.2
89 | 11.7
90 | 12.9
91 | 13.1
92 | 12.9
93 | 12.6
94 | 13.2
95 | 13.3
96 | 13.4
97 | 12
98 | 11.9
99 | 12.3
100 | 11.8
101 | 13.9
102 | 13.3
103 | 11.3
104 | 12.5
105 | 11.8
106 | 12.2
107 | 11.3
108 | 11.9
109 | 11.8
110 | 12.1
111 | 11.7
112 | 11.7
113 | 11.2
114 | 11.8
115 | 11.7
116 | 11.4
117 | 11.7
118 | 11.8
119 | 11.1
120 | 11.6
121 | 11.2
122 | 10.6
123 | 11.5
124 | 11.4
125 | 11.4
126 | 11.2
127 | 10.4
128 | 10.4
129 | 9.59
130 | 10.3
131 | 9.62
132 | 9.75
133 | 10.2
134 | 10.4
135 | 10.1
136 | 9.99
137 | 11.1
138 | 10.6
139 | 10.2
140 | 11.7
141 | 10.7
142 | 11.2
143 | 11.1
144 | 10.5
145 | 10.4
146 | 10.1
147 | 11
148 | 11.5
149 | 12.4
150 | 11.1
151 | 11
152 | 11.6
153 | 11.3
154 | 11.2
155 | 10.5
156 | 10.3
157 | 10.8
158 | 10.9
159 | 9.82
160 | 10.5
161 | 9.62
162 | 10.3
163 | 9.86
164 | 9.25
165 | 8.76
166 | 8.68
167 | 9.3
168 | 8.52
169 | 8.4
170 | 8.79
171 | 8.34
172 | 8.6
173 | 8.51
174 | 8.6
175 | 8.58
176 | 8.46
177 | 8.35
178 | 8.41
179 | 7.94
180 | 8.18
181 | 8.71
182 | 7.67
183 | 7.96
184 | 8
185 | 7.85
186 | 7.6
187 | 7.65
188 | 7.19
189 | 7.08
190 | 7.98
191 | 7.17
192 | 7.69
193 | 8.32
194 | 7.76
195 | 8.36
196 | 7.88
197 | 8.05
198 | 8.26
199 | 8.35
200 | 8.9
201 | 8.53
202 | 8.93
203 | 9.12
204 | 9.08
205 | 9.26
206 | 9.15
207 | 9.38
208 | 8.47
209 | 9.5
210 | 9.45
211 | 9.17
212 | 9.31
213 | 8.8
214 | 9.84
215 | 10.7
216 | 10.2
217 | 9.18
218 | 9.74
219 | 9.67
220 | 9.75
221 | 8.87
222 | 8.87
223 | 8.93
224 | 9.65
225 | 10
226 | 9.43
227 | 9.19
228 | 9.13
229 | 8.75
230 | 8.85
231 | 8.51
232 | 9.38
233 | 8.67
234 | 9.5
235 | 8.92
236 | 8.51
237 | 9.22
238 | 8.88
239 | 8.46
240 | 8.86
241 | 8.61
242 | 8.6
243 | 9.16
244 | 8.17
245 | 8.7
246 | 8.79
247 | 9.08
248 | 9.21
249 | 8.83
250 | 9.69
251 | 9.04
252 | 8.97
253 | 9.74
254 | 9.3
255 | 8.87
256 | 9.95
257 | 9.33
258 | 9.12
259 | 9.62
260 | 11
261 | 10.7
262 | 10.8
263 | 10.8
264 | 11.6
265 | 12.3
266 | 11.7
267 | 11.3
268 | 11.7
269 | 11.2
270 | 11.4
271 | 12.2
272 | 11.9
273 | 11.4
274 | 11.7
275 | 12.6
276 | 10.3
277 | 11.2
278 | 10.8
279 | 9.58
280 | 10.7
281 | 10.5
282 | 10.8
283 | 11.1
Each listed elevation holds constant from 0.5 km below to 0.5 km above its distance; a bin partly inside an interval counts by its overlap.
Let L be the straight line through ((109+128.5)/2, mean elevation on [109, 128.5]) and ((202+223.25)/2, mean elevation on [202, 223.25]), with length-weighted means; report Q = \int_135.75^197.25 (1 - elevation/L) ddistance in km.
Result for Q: 6.1 km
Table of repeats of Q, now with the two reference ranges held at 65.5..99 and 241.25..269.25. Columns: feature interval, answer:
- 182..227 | 7.4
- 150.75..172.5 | 2.3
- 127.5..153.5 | 1.3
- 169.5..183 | 3.0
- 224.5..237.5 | 1.4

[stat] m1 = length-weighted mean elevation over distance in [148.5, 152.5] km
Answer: 11.5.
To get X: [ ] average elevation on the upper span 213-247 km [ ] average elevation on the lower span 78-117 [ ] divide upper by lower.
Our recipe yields 0.7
